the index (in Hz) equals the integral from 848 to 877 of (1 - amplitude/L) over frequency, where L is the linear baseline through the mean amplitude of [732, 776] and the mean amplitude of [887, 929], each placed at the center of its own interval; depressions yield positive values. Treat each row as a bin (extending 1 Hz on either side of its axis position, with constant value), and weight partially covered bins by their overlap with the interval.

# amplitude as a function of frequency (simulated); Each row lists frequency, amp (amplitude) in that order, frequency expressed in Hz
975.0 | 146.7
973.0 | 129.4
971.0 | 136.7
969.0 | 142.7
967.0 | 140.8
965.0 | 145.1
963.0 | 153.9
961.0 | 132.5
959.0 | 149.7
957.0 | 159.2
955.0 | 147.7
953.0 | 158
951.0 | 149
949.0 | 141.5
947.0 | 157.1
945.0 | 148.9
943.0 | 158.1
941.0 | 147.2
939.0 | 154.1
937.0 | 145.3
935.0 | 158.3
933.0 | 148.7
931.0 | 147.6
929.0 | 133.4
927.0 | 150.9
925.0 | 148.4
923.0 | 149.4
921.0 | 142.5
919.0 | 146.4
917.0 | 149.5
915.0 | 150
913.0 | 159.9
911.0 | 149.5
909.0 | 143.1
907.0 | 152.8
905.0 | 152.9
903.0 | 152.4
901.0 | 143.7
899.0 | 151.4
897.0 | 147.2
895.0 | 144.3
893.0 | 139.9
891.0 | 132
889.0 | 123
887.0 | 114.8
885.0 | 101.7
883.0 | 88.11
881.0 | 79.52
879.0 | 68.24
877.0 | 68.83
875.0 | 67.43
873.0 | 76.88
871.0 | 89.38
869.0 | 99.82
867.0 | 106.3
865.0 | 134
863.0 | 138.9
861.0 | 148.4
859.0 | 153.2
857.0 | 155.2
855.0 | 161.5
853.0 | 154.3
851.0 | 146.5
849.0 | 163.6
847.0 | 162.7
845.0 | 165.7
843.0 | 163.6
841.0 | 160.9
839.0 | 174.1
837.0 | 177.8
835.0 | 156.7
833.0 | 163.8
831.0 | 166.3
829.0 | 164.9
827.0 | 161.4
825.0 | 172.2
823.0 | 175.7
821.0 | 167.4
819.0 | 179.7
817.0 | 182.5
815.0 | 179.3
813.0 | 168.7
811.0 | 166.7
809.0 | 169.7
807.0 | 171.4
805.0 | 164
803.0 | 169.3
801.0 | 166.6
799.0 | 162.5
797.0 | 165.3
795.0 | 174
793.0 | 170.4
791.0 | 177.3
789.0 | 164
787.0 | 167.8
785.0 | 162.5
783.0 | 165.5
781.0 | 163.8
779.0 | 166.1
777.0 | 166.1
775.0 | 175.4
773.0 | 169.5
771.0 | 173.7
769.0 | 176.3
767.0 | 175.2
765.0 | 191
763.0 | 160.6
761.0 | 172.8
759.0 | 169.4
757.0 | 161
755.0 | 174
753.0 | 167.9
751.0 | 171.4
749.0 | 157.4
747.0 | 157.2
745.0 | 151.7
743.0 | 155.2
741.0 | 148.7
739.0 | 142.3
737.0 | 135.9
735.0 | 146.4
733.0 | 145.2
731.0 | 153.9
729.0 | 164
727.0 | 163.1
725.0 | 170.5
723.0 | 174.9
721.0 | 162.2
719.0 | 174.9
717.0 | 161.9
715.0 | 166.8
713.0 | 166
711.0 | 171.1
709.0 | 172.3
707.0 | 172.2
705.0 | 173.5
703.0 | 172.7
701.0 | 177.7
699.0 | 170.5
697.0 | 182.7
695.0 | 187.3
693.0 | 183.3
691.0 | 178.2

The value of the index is 4.7 Hz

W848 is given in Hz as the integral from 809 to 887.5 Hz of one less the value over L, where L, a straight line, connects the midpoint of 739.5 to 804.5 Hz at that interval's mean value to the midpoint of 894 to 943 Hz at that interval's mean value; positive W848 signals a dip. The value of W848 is 7.9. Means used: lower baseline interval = 167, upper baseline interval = 149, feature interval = 142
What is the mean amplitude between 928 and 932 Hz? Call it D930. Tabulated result 140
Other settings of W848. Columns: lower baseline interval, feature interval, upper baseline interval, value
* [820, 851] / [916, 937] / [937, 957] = 0.9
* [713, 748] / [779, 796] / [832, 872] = -1.6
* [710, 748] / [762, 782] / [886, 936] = -2.1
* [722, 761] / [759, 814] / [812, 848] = -1.8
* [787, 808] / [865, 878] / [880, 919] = 5.1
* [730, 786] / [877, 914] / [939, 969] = 5.9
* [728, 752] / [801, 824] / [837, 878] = -4.8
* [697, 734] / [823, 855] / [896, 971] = -1.4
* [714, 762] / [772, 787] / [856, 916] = -1.7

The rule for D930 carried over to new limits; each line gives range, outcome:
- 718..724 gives 171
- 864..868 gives 120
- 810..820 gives 175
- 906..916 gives 151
